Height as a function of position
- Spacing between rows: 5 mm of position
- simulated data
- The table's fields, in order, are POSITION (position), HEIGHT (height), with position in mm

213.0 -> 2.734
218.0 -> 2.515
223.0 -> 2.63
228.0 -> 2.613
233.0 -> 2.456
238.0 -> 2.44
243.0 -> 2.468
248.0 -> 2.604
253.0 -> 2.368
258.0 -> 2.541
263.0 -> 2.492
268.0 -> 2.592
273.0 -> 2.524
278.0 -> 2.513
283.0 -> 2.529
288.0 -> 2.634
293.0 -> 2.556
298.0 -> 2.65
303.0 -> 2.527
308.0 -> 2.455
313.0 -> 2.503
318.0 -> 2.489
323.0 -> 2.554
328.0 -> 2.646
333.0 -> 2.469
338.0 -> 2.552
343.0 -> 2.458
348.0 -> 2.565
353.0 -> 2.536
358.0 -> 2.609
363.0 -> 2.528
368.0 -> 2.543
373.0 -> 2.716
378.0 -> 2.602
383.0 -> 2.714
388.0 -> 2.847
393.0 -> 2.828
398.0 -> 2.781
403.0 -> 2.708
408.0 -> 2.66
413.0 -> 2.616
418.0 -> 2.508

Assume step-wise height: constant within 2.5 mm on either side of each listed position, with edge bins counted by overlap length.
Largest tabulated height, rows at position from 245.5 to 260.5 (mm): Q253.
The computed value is 2.604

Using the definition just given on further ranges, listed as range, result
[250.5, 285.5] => 2.592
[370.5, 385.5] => 2.716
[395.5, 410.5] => 2.781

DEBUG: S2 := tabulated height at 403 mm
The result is 2.708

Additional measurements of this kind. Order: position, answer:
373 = 2.716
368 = 2.543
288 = 2.634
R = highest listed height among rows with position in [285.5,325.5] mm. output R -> 2.65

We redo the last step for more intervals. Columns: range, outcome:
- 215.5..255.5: 2.63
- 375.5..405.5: 2.847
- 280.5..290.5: 2.634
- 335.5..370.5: 2.609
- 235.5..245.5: 2.468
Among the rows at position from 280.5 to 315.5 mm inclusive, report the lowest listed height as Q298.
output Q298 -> 2.455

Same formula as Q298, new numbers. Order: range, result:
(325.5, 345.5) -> 2.458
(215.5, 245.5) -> 2.44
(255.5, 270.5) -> 2.492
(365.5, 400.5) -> 2.543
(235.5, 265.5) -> 2.368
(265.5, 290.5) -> 2.513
